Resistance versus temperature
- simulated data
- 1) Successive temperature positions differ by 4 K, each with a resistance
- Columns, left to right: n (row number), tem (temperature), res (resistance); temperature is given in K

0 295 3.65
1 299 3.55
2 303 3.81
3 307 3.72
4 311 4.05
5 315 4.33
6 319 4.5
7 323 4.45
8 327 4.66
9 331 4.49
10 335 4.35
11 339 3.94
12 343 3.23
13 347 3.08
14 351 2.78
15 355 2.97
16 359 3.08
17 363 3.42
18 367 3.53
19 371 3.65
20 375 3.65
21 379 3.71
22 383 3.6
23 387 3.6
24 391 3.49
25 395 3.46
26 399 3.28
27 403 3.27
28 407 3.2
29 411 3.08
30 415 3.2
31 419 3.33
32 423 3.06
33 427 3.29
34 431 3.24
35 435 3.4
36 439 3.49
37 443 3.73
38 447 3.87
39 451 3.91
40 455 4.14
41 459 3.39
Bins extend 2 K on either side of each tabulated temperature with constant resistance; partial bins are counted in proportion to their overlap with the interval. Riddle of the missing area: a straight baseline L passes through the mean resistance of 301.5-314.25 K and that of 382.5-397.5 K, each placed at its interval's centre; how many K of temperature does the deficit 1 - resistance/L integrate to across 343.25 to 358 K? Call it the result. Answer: 2.9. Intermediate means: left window 3.91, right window 3.52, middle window 2.99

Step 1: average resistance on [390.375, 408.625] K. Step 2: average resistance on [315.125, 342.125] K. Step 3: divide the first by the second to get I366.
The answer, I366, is 0.77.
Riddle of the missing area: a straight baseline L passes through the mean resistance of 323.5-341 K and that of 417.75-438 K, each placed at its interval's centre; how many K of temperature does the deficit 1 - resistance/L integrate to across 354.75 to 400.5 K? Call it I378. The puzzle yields 4.4 K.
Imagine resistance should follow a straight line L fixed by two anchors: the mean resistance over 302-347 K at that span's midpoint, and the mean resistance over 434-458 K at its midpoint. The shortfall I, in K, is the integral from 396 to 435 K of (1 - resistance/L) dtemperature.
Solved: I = 6.2 K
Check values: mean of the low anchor 4.1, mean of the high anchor 3.76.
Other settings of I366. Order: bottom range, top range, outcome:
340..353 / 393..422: 1.05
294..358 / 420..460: 0.92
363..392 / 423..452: 0.98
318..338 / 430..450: 0.80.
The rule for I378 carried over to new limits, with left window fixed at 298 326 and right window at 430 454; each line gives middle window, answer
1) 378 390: 0.7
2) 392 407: 1.8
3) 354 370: 2.6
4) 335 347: 1.1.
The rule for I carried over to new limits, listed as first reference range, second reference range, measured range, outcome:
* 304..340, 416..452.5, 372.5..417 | 4.0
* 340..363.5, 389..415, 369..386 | -2.4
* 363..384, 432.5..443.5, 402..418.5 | 1.6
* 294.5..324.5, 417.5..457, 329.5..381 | 4.4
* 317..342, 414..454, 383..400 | 1.5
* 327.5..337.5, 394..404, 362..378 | 1.0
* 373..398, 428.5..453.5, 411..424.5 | 1.5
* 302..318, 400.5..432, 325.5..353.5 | 0.3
